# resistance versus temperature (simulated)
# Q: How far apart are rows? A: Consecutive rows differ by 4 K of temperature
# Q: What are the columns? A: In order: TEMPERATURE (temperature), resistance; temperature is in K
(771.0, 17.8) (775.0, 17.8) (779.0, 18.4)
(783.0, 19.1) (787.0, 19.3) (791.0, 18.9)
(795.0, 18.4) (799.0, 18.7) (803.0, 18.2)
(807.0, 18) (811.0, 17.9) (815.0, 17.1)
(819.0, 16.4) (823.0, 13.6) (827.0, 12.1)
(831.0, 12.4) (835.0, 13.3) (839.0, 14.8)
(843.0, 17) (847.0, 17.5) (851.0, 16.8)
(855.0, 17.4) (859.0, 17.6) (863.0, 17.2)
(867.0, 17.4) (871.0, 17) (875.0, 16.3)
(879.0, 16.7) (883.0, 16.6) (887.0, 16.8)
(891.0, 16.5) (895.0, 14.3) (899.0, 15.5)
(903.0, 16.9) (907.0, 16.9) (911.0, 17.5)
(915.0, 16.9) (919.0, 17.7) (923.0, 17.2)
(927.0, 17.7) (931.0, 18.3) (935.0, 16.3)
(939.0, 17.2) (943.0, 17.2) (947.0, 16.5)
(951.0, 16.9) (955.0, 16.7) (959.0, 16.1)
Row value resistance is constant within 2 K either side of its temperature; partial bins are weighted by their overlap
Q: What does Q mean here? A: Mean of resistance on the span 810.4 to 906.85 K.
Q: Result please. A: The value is 16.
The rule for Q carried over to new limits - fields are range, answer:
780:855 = 16.7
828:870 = 16.1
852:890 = 17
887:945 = 16.9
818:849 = 14.6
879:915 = 16.4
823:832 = 12.5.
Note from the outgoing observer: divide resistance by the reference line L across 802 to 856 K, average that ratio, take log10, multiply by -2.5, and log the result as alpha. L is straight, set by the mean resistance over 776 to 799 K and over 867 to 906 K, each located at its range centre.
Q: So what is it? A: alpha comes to 0.13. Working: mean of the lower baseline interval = 18.8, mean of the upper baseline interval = 16.4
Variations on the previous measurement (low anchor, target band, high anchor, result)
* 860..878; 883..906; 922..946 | 0.067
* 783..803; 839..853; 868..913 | 0.048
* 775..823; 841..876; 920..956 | 0.030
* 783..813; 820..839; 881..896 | 0.315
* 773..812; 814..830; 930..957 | 0.246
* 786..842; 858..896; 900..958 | 0.004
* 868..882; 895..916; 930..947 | 0.026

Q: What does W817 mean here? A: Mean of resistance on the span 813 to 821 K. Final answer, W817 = 16.8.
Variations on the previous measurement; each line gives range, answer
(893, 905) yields 15.6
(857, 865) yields 17.4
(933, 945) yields 16.9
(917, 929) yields 17.5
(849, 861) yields 17.3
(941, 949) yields 16.9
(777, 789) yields 18.9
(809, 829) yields 15.4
